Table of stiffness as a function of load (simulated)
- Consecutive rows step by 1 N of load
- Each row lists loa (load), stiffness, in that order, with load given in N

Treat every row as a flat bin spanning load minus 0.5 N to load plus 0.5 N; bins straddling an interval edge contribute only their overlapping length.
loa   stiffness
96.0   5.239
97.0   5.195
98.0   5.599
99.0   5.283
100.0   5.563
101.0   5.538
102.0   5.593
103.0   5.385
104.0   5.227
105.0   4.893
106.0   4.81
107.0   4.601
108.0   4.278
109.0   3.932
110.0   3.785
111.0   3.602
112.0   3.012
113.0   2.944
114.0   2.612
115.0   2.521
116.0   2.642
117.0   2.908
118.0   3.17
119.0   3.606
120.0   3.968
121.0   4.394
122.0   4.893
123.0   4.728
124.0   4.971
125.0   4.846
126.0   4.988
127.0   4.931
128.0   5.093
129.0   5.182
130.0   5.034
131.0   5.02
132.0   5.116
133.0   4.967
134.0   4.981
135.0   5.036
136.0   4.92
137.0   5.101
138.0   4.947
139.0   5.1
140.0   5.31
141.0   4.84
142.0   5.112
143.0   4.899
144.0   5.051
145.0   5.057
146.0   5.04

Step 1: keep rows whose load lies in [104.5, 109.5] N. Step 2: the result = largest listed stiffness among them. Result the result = 4.893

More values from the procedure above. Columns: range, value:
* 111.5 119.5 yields 3.606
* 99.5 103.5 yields 5.593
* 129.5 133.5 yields 5.116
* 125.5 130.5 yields 5.182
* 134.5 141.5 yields 5.31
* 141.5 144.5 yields 5.112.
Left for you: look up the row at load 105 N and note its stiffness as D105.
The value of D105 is 4.893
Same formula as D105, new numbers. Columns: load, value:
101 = 5.538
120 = 3.968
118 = 3.17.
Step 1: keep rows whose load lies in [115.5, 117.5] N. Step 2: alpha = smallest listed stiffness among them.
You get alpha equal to 2.642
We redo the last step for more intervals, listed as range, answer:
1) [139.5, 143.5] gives 4.84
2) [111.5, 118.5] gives 2.521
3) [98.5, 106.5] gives 4.81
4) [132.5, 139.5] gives 4.92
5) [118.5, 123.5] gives 3.606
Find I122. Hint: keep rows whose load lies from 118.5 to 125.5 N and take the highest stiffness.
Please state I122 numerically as 4.971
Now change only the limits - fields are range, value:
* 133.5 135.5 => 5.036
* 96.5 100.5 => 5.599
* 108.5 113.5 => 3.932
